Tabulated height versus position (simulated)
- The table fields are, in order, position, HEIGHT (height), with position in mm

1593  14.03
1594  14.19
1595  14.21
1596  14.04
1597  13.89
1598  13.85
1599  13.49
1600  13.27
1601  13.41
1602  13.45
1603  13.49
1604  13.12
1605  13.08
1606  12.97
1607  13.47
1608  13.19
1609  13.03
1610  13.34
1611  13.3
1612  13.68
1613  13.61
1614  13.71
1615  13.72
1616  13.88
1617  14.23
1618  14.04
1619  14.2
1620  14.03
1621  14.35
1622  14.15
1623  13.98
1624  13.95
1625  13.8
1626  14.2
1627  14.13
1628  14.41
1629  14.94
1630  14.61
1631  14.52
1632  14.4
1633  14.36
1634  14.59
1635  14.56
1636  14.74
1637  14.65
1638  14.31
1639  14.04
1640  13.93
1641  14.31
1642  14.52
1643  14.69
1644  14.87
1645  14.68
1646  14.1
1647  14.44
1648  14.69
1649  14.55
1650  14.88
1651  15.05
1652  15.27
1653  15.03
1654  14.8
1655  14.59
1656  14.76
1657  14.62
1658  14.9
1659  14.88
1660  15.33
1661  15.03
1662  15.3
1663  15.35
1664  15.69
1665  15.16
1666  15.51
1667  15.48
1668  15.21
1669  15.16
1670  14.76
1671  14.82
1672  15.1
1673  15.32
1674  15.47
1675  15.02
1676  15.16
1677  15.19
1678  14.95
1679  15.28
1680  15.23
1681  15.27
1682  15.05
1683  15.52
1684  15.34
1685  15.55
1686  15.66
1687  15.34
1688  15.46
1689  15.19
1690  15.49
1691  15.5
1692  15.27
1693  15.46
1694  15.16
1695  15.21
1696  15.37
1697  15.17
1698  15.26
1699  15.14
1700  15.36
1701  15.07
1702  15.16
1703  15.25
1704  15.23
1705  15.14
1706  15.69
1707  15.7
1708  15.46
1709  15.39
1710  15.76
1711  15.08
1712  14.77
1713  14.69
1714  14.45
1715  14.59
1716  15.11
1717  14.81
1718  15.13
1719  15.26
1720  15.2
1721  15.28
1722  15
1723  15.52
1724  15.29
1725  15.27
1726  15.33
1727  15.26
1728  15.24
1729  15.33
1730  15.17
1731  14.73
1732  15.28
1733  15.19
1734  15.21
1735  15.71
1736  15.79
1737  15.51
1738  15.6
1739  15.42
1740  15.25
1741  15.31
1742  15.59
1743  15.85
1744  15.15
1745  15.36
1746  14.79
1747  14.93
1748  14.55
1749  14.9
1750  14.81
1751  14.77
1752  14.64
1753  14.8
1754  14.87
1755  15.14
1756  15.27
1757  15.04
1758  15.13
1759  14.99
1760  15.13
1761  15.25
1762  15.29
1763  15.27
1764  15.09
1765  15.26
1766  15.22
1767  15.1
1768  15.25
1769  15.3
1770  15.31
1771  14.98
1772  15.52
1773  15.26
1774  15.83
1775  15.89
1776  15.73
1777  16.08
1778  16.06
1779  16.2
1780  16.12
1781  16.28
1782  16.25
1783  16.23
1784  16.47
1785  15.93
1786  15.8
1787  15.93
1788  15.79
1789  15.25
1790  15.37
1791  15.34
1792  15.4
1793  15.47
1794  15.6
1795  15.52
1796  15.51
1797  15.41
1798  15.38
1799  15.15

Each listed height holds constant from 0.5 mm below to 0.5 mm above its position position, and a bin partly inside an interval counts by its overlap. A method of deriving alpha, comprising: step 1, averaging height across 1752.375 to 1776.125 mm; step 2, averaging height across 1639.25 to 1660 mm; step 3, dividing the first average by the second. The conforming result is 1.04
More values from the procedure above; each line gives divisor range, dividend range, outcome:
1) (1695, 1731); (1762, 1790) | 1.03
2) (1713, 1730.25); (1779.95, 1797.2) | 1.04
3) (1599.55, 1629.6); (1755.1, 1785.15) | 1.13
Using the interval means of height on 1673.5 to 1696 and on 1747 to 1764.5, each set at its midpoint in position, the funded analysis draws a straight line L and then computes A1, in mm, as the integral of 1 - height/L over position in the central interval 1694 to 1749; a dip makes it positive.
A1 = -0.3 mm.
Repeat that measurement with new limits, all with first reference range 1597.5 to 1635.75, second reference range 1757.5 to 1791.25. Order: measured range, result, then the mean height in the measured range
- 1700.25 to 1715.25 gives -0.3 mm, 15.2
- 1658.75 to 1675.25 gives -0.9 mm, 15.2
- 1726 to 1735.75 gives -0.1 mm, 15.3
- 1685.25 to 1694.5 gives -0.5 mm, 15.4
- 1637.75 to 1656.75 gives -0.6 mm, 14.6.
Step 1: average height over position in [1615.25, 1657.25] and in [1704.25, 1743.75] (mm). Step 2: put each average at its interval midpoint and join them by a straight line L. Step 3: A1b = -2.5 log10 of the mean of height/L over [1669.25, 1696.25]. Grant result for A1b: -0.03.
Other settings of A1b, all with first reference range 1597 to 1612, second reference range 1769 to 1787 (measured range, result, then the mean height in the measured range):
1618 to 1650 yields -0.046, 14.4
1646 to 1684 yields -0.062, 15.1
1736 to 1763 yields 0.022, 15.1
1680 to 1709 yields -0.050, 15.3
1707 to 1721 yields -0.011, 15.1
